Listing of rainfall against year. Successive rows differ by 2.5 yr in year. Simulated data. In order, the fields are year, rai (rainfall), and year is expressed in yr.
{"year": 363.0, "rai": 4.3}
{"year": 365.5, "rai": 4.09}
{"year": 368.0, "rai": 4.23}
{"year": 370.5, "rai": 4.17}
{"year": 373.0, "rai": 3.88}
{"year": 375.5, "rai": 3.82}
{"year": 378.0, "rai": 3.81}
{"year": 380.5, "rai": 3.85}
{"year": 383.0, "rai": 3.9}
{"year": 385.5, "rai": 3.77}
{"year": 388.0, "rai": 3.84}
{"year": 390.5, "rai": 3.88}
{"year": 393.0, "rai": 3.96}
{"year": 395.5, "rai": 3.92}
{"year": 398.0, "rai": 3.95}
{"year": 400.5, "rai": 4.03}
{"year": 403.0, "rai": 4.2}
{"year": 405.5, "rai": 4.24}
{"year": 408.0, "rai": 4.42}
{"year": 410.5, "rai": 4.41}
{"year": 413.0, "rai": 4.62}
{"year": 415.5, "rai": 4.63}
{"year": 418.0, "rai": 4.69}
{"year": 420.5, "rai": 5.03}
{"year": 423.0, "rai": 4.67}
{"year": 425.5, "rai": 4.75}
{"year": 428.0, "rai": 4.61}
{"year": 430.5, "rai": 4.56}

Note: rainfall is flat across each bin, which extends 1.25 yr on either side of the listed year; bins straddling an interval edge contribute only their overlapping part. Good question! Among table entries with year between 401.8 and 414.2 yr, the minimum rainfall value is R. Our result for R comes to 4.2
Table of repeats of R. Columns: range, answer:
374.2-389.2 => 3.77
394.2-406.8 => 3.92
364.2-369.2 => 4.09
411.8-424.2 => 4.62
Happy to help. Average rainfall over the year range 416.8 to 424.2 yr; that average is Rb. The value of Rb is 4.8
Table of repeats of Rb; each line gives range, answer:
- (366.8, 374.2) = 4.09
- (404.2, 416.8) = 4.46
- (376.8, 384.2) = 3.85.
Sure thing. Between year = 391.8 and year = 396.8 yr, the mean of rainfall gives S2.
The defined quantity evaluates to 3.94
